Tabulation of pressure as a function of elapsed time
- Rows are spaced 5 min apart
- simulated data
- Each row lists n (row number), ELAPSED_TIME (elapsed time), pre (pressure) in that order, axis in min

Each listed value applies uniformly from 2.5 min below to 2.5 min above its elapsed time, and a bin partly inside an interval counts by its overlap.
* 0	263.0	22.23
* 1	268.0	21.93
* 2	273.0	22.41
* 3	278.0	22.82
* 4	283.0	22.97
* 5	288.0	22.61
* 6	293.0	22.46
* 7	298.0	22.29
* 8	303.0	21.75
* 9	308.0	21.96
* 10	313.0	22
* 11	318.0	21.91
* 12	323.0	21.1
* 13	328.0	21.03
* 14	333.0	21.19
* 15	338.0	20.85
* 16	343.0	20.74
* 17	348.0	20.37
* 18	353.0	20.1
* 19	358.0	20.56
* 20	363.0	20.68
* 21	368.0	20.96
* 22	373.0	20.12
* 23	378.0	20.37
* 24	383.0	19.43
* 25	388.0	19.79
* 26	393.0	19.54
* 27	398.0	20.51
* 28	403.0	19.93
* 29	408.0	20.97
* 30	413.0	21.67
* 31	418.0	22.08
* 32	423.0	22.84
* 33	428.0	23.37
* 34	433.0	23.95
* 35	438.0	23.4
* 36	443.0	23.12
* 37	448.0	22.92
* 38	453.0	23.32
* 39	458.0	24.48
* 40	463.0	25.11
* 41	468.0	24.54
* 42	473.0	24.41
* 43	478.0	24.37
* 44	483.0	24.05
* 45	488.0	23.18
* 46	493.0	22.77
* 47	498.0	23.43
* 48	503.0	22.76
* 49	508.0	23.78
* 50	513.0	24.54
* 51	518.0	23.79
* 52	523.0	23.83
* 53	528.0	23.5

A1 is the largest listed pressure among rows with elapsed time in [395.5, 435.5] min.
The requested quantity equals 23.95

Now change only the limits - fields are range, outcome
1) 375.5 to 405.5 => 20.51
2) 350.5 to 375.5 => 20.96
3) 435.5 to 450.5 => 23.4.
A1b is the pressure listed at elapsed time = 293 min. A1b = 22.46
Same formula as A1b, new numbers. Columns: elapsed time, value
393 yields 19.54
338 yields 20.85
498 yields 23.43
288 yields 22.61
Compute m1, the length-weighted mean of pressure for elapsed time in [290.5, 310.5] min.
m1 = 22.1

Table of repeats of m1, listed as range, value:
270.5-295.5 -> 22.7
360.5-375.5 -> 20.6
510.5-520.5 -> 24.2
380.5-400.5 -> 19.8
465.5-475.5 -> 24.5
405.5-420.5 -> 21.6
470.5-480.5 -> 24.4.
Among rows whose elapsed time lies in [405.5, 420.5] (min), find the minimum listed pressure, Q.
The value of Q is 20.97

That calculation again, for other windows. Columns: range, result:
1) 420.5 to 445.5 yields 22.84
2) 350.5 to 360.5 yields 20.1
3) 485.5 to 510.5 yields 22.76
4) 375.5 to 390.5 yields 19.43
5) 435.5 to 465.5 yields 22.92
